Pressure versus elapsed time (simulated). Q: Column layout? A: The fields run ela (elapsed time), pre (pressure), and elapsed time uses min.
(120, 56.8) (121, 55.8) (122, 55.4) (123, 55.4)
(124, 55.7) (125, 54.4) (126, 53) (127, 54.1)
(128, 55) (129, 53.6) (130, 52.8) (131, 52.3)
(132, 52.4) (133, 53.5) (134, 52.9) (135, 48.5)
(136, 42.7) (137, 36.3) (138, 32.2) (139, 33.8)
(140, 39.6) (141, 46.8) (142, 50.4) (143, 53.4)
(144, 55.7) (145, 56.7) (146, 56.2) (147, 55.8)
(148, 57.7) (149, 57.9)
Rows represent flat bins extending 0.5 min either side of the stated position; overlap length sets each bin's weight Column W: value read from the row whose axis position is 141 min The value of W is 46.8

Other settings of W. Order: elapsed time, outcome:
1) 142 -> 50.4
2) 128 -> 55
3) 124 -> 55.7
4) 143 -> 53.4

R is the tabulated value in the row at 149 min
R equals 57.9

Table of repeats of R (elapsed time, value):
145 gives 56.7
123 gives 55.4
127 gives 54.1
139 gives 33.8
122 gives 55.4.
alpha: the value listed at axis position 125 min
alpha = 54.4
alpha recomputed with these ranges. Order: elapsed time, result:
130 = 52.8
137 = 36.3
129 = 53.6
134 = 52.9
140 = 39.6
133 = 53.5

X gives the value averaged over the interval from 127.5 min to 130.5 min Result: 53.8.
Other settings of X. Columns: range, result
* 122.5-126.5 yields 54.6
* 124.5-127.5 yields 53.8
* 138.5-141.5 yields 40.1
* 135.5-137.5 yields 39.5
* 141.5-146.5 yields 54.5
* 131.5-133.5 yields 53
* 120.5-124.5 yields 55.6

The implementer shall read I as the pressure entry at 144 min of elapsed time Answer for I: 55.7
